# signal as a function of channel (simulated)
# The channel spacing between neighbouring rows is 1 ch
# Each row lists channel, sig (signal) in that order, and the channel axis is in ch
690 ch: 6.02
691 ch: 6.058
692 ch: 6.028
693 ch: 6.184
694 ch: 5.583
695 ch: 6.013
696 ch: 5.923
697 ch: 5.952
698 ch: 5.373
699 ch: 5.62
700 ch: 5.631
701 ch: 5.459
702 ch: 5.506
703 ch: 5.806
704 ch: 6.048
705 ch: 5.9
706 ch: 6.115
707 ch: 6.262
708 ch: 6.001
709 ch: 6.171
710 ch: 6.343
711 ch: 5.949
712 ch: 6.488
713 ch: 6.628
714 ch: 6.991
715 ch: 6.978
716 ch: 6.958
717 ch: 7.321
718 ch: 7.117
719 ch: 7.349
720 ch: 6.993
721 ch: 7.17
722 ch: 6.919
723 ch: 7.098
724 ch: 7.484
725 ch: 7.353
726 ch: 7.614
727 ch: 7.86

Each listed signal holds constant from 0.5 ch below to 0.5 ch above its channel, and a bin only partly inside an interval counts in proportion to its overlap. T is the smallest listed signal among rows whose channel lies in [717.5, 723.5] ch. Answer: 6.919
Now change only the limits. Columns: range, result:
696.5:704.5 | 5.373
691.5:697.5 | 5.583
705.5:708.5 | 6.001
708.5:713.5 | 5.949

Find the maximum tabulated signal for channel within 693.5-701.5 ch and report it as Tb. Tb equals 6.013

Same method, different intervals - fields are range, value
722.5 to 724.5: 7.484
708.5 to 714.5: 6.991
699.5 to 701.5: 5.631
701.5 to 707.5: 6.262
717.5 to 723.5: 7.349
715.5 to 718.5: 7.321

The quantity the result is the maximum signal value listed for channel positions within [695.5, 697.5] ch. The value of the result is 5.952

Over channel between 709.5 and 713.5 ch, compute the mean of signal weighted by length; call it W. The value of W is 6.35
